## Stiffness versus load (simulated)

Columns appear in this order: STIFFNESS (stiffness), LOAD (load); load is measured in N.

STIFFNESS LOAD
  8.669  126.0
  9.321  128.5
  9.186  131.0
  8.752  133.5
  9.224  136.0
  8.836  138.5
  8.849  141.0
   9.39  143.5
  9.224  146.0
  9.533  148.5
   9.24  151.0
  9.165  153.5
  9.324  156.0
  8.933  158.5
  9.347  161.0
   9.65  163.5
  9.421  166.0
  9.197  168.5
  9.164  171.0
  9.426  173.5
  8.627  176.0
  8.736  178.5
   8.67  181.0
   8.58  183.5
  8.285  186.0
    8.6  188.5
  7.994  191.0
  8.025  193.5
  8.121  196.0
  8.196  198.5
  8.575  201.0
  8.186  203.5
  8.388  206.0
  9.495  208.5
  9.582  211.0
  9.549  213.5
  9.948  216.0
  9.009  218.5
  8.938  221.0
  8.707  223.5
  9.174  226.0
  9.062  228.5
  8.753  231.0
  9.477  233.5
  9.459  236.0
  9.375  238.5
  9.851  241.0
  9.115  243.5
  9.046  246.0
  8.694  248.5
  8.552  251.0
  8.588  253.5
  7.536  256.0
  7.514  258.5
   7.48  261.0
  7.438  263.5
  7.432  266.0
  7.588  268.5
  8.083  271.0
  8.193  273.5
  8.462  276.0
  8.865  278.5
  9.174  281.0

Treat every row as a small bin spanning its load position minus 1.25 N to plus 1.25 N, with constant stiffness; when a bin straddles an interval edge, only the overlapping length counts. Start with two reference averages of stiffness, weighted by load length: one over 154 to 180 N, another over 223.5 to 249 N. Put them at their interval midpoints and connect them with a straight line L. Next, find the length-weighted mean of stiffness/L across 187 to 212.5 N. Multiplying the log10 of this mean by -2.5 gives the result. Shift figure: 0.08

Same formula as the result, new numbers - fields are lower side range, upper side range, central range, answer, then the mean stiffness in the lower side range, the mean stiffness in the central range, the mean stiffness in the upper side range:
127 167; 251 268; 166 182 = -0.02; 9.21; 9.01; 7.73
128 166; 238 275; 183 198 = 0.07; 9.2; 8.25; 8.28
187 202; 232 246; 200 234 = -0.03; 8.25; 9.05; 9.41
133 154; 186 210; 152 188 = -0.03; 9.15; 9.03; 8.4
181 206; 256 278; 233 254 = -0.15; 8.31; 9.14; 7.8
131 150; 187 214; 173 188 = 0.01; 9.12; 8.68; 8.58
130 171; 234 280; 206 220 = -0.08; 9.2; 9.41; 8.43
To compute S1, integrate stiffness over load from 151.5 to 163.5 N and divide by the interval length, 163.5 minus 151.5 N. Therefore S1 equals 9.24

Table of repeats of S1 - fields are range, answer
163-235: 8.87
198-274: 8.69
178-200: 8.35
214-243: 9.25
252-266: 7.7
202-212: 8.89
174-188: 8.63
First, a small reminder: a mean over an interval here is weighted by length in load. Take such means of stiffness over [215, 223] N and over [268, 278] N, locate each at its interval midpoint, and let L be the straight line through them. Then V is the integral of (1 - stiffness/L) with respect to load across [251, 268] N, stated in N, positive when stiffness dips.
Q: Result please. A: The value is 1.4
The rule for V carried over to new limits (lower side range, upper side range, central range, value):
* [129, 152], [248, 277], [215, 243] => -3.29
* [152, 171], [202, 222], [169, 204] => 2.56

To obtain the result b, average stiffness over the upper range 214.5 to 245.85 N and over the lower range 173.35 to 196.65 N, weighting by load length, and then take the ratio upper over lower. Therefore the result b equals 1.1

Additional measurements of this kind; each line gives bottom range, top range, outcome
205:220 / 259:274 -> 0.82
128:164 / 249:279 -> 0.87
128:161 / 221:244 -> 1.01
